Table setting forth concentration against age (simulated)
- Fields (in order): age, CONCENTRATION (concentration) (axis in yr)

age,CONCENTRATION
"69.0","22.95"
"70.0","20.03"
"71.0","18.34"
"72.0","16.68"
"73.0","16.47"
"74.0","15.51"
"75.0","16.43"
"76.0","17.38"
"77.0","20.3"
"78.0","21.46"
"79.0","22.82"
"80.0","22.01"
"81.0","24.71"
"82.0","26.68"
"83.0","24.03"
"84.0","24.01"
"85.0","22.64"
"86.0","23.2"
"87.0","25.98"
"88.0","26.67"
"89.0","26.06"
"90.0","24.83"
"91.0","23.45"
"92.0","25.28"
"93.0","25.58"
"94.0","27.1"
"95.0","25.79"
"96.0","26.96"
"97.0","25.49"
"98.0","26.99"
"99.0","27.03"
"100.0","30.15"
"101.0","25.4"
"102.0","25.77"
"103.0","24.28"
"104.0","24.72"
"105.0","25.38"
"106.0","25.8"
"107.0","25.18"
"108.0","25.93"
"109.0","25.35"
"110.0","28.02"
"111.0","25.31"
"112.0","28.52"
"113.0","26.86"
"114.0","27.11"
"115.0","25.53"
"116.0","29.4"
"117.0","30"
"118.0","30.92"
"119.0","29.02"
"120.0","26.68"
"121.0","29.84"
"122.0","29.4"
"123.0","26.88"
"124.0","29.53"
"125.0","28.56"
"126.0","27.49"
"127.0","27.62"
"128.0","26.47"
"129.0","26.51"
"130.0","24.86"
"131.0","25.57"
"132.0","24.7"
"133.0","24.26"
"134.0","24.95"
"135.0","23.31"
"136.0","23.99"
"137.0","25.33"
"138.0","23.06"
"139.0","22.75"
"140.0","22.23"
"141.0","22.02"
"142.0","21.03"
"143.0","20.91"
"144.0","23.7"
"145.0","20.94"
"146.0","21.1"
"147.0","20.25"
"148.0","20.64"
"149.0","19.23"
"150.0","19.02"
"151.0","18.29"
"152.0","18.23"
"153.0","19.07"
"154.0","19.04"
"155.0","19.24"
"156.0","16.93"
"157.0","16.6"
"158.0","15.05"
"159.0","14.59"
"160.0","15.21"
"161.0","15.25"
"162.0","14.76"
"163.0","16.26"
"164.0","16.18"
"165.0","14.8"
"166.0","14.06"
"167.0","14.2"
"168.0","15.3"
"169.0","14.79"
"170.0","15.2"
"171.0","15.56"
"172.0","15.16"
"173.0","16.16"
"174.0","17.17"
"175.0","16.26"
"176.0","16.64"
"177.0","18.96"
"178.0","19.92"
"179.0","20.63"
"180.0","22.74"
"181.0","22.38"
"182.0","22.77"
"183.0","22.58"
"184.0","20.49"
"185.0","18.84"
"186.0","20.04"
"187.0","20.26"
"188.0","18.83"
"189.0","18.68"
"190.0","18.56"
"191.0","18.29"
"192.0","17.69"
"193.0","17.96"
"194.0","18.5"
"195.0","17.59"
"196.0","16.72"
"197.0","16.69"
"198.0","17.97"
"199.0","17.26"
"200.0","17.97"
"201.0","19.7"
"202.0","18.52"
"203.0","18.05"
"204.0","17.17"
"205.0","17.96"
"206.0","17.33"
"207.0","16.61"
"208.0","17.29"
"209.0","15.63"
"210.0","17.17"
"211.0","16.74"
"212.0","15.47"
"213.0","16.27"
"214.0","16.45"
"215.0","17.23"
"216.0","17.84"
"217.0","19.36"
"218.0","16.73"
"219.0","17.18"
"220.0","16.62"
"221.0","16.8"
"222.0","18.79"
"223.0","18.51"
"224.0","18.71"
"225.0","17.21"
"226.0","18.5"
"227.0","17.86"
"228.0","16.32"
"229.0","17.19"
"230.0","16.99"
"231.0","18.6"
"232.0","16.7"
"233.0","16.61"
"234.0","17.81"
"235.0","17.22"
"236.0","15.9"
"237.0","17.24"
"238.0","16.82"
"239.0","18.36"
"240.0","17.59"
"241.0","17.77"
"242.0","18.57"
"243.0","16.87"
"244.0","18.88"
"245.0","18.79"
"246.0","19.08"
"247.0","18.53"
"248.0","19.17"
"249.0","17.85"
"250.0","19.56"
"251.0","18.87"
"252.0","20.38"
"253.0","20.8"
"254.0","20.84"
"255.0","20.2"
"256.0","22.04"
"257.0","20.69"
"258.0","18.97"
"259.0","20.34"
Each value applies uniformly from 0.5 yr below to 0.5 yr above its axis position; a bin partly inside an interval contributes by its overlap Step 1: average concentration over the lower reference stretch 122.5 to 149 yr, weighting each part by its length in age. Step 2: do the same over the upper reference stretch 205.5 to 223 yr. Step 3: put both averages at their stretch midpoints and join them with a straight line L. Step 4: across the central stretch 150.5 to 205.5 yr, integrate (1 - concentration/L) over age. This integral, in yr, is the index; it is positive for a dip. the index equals 6.7 yr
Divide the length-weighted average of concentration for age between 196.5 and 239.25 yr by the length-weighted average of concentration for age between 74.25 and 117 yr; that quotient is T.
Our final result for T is 0.7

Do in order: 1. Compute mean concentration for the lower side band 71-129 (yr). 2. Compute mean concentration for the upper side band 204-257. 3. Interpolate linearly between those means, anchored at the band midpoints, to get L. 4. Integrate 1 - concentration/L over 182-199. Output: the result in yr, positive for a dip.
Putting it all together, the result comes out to 1.2 yr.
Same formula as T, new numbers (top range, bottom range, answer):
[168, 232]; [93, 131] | 0.66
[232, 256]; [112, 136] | 0.68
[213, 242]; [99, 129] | 0.64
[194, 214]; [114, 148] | 0.68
